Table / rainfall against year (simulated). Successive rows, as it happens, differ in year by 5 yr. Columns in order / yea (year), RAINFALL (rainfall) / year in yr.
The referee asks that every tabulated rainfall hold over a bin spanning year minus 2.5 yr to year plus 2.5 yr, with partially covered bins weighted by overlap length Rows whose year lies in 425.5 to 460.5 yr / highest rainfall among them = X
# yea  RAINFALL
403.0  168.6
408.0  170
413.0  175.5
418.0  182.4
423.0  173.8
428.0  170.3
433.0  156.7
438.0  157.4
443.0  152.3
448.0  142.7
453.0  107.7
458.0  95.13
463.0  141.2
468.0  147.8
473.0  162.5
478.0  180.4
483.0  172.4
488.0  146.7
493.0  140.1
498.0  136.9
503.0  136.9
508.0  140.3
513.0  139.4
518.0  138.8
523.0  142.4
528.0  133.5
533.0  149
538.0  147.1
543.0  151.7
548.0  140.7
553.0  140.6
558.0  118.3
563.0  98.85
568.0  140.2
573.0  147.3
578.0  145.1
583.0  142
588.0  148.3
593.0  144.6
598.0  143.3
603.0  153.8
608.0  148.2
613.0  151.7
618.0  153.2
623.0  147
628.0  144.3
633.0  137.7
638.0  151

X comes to 170.3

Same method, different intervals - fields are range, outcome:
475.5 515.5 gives 180.4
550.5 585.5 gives 147.3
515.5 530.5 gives 142.4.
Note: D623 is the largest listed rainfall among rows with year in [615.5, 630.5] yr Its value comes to 153.2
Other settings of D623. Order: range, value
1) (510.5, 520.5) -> 139.4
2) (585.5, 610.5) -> 153.8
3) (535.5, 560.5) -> 151.7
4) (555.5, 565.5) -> 118.3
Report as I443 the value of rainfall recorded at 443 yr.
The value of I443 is 152.3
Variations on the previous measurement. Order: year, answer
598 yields 143.3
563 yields 98.85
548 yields 140.7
